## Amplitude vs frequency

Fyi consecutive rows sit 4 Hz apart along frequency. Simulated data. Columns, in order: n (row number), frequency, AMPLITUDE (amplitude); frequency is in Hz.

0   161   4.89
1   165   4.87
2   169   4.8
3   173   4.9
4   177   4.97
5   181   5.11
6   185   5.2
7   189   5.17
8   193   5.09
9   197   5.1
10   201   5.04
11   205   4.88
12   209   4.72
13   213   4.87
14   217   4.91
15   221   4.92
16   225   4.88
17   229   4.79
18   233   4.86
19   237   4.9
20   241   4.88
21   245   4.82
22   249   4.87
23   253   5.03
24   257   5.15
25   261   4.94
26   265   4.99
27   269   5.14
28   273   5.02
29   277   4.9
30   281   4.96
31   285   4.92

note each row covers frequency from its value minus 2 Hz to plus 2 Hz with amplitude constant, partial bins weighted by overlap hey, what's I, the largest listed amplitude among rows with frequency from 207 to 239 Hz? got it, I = 4.92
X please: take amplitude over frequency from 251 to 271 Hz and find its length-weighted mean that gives 5.05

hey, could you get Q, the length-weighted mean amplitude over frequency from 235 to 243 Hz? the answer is 4.89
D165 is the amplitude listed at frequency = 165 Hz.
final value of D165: 4.87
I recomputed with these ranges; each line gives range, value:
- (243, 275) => 5.15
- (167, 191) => 5.2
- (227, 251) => 4.9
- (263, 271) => 5.14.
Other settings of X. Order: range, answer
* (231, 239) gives 4.88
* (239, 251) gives 4.86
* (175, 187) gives 5.09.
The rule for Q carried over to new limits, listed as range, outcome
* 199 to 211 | 4.88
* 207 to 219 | 4.83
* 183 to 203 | 5.12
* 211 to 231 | 4.87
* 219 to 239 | 4.87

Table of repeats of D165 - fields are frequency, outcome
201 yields 5.04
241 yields 4.88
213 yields 4.87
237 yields 4.9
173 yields 4.9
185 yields 5.2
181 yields 5.11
